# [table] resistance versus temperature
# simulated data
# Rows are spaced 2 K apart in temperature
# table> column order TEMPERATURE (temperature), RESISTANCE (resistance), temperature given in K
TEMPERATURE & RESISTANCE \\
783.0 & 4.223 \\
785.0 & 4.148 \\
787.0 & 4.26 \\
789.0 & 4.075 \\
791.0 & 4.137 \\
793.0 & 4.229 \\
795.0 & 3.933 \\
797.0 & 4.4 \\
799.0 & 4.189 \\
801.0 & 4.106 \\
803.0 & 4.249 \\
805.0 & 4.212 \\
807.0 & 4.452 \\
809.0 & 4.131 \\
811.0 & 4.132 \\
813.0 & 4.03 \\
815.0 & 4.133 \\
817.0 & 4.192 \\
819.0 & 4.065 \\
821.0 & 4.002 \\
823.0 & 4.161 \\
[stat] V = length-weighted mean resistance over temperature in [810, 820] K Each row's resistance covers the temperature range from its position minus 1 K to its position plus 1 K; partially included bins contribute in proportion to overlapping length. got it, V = 4.11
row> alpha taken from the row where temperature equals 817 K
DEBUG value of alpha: 4.192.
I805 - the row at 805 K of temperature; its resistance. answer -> 4.212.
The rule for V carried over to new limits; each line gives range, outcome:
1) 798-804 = 4.18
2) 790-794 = 4.18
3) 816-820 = 4.13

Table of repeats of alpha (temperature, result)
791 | 4.137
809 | 4.131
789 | 4.075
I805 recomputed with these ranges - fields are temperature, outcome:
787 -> 4.26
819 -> 4.065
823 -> 4.161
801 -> 4.106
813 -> 4.03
